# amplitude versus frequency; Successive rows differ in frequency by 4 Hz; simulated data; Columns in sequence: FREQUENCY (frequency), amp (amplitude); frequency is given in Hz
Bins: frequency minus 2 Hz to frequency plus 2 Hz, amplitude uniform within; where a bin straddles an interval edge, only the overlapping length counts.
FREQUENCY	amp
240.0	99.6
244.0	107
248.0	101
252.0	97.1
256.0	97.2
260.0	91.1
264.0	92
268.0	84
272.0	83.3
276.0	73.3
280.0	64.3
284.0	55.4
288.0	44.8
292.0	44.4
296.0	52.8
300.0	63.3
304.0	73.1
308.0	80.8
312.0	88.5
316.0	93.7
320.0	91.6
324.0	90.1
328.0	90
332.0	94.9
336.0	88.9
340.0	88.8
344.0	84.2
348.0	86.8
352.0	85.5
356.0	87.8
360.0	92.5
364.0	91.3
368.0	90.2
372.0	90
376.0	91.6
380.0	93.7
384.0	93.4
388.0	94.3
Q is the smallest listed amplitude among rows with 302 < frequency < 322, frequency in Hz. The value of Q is 73.1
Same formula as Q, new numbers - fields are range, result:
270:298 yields 44.4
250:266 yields 91.1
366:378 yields 90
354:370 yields 87.8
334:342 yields 88.8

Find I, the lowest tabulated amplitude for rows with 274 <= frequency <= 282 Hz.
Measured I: 64.3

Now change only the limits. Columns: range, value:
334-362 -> 84.2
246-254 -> 97.1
